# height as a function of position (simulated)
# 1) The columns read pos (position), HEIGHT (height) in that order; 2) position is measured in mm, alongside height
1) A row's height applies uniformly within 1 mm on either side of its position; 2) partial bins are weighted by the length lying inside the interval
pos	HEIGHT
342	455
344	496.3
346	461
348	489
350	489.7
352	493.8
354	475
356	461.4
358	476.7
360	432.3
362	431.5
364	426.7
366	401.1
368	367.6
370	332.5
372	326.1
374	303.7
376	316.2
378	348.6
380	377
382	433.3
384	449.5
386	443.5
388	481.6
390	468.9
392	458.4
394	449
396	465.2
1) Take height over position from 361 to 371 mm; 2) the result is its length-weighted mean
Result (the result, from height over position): 392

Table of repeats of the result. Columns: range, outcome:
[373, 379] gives 323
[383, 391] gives 461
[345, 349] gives 475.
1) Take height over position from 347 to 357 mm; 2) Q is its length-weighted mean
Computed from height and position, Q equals 482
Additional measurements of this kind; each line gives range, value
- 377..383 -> 386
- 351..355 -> 484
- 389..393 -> 464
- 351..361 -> 468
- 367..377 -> 329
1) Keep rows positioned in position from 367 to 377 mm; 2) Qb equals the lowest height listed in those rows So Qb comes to 303.7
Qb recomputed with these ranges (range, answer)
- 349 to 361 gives 432.3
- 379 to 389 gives 377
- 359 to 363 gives 431.5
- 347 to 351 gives 489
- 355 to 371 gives 332.5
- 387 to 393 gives 458.4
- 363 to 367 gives 401.1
